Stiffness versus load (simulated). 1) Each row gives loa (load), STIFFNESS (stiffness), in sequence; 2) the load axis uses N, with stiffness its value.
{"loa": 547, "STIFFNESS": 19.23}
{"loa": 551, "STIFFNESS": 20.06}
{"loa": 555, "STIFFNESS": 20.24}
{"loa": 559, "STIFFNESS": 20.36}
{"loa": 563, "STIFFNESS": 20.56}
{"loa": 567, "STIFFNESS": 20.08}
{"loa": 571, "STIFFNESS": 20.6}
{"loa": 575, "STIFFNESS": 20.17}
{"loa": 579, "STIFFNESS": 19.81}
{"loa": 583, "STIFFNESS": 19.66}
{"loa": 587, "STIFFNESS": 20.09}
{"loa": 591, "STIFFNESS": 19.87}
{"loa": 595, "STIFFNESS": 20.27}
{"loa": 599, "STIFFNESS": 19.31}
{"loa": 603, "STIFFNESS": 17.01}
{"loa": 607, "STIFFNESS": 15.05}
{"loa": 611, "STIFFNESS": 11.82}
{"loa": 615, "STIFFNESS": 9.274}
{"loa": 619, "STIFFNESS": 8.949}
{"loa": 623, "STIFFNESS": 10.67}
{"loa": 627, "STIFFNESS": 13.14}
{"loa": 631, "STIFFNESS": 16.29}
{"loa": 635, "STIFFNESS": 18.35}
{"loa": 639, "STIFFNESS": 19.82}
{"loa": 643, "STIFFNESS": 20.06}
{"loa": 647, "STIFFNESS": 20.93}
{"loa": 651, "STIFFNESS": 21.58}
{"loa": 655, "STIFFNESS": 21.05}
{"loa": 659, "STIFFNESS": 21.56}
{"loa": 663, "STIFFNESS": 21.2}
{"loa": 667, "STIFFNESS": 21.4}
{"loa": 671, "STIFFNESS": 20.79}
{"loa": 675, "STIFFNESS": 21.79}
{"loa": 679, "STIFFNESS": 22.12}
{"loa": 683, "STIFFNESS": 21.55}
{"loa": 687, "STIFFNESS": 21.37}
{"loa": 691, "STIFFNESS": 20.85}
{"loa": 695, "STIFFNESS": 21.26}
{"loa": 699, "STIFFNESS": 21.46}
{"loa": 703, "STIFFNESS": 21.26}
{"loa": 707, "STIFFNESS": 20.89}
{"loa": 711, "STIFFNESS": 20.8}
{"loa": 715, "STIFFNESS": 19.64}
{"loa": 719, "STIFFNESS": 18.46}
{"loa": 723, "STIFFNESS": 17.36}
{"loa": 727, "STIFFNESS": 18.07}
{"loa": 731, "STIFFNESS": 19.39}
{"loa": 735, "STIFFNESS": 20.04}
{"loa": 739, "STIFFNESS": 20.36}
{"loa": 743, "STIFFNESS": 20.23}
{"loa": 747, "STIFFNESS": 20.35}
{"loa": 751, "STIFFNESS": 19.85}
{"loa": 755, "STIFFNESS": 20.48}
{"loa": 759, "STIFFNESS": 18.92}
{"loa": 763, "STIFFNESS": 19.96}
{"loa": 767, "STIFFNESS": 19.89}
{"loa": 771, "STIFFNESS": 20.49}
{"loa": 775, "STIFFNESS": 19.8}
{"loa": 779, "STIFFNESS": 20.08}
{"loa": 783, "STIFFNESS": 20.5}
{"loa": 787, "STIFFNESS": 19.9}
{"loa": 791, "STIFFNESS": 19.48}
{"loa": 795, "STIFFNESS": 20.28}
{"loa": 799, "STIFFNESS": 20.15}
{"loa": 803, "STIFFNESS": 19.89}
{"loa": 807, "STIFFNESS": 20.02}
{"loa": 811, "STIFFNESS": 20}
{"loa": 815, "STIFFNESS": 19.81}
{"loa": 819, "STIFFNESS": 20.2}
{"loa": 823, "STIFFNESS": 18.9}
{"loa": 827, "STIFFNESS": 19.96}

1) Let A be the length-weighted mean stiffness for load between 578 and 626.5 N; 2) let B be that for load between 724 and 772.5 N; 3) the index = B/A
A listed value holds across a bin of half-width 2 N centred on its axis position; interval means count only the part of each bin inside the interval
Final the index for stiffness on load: 1.3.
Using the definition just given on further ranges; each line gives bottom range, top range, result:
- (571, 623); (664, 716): 1.27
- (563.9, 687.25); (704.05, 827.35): 1.07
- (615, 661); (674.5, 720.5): 1.22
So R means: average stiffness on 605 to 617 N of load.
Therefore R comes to 12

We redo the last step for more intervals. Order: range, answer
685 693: 21.1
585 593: 20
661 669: 21.3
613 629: 10.5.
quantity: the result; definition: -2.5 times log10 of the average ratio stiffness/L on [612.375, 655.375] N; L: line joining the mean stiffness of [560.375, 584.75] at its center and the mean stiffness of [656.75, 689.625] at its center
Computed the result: 0.29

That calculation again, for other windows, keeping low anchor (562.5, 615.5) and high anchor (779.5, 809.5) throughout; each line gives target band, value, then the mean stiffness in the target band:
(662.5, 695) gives -0.13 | 21.4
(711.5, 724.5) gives 0.03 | 18.8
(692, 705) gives -0.11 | 21.3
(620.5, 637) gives 0.28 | 14.4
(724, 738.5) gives 0.02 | 19.2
